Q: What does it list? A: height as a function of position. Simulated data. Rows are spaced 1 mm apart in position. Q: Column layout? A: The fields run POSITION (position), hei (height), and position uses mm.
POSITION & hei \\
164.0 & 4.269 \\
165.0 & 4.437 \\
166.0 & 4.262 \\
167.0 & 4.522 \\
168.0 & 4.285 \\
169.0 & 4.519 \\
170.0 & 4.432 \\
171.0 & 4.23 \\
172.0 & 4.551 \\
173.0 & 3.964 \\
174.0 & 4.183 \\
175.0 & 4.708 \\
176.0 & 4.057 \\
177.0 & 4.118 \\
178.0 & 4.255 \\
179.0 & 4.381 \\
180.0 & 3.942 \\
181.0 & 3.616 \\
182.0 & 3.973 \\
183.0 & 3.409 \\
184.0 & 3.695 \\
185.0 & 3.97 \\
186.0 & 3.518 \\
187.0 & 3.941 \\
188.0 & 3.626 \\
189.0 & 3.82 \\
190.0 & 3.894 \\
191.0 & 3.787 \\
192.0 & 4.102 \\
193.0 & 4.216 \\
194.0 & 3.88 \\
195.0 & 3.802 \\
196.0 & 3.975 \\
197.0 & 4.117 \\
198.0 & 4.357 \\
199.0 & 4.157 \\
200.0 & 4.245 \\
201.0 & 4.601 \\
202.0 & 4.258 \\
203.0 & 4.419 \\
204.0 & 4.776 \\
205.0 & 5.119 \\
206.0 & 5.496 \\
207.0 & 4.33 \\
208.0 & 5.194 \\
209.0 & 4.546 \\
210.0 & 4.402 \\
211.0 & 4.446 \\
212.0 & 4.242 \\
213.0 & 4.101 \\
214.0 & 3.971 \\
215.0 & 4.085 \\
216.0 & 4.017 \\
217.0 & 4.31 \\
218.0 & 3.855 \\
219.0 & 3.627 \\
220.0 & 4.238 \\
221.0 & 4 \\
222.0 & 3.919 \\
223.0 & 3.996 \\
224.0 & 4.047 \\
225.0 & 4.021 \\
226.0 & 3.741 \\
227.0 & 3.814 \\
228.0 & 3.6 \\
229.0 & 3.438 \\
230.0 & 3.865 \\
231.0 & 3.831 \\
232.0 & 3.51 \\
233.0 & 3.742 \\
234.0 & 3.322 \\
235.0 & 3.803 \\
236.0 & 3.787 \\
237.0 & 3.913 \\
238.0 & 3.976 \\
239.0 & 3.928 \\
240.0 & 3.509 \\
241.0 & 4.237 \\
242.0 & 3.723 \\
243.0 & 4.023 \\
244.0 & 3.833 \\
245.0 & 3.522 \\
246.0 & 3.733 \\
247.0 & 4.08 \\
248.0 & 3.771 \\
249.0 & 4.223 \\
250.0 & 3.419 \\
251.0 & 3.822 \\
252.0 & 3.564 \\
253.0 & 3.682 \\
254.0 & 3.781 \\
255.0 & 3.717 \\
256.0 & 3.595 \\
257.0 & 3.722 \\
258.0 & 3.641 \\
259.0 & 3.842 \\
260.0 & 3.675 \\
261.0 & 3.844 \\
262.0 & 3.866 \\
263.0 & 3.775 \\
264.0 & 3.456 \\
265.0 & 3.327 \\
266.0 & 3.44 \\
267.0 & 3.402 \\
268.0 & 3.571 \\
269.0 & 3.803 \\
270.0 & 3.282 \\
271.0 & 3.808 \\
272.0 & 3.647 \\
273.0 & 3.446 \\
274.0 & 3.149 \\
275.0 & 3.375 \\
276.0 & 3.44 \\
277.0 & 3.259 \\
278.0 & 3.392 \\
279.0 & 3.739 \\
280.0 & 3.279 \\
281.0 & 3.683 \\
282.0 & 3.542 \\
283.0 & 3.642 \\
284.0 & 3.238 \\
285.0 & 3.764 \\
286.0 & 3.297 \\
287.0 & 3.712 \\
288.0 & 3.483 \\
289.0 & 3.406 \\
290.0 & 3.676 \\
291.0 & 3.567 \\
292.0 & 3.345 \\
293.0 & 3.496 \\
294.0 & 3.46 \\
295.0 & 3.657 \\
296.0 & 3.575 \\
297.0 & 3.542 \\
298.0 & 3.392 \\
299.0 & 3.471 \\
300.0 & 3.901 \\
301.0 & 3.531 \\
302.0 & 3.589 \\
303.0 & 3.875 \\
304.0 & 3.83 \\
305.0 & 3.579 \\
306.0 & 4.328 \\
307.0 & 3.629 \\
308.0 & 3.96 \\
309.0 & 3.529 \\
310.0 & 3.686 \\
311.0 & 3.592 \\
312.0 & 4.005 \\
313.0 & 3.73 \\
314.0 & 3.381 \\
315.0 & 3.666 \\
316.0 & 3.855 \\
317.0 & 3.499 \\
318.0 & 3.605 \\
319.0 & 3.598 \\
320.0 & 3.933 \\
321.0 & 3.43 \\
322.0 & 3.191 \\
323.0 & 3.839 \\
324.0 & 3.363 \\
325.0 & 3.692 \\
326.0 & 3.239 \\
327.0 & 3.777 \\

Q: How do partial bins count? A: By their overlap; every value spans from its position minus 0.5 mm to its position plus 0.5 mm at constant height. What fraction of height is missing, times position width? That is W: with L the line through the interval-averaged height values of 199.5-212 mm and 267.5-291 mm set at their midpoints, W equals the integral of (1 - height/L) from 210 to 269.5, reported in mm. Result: 4.2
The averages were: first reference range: 4.64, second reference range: 3.51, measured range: 3.81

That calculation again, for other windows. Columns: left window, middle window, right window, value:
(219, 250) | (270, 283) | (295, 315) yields 0.93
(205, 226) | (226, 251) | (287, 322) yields 1.93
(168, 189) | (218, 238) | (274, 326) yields 0.30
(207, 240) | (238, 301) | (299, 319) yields 3.59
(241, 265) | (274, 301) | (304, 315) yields 1.73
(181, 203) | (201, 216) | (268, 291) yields -2.43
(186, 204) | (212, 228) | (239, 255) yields -0.15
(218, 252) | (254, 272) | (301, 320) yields 0.68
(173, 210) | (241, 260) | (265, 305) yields -0.01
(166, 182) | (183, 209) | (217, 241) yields -0.86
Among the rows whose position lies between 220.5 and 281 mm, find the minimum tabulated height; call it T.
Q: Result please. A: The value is 3.149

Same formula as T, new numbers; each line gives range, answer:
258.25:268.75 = 3.327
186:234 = 3.322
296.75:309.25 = 3.392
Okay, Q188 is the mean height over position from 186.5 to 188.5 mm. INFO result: 3.78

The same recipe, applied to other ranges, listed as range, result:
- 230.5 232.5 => 3.67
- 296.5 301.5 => 3.57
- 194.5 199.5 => 4.08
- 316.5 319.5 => 3.57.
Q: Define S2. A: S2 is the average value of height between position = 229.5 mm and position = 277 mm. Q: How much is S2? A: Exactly 3.69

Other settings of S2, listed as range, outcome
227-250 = 3.78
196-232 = 4.19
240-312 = 3.63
